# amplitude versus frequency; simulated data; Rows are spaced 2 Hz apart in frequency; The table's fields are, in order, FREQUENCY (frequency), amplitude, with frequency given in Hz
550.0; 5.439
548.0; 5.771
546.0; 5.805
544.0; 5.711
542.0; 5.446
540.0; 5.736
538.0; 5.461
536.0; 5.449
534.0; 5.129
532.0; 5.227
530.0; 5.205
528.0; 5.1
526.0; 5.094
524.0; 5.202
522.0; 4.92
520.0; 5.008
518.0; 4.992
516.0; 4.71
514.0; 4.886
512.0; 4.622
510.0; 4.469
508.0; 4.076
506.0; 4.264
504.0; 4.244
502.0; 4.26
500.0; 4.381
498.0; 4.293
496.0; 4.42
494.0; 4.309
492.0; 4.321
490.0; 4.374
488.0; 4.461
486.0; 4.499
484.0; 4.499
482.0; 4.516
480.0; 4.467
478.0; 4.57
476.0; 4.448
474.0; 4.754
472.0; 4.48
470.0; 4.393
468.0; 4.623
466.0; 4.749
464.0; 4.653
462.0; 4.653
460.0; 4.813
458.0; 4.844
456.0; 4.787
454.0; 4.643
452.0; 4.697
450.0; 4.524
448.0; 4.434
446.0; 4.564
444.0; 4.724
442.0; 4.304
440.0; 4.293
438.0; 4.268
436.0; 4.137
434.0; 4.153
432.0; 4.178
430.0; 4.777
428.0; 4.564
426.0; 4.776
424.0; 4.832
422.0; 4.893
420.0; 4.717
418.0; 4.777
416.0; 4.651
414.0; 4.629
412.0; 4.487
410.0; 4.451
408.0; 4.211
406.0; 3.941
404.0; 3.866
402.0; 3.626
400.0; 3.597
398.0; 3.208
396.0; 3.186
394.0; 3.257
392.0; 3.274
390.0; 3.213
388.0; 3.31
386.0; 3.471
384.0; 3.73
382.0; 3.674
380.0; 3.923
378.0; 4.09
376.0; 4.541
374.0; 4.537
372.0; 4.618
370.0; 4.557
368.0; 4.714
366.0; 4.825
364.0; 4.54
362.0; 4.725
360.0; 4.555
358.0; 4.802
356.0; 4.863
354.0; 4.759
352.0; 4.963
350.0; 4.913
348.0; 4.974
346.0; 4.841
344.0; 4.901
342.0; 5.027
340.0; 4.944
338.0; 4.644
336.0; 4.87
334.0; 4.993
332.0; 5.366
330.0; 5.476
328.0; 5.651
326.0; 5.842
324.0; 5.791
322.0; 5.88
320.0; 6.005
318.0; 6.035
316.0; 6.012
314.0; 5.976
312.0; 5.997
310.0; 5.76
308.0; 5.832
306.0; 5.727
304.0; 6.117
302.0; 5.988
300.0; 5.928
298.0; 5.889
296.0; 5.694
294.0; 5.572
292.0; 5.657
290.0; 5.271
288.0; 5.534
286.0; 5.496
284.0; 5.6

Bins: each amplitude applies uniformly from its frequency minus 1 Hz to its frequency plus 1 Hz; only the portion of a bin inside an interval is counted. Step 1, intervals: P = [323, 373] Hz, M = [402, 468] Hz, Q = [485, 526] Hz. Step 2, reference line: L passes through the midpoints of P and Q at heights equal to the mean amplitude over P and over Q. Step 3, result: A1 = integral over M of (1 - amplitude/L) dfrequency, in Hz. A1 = 3.0 Hz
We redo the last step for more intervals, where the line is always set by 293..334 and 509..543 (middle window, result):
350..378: 4.77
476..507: 4.87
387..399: 4.98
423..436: 2.17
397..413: 4.59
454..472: 2.15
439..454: 2.37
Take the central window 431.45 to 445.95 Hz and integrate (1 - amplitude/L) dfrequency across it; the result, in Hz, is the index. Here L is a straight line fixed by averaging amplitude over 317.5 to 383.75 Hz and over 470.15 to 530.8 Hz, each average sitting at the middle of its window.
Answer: 1.3 Hz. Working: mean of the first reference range 4.91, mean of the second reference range 4.59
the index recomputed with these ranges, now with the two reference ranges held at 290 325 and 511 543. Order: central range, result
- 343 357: 2.0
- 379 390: 4.0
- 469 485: 2.4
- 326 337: 0.9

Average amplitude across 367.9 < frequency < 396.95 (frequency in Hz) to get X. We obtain 3.85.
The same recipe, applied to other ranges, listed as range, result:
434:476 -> 4.55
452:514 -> 4.51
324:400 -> 4.49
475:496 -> 4.45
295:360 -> 5.44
